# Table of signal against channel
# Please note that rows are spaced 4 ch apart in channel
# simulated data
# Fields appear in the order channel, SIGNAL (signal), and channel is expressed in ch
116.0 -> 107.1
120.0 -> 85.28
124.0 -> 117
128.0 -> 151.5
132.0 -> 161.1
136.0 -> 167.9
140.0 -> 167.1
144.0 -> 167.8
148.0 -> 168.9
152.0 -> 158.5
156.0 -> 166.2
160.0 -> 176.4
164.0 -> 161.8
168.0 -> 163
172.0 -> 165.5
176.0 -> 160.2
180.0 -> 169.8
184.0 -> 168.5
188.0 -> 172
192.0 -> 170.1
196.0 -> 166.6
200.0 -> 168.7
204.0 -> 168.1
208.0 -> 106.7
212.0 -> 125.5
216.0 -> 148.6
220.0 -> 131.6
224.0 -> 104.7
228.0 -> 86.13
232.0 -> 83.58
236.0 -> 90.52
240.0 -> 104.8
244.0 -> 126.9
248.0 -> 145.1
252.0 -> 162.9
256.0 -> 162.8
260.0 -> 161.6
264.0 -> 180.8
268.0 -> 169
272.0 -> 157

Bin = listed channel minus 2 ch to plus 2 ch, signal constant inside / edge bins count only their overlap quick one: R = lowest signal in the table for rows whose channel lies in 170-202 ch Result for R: 160.2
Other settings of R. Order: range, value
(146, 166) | 158.5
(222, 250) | 83.58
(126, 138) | 151.5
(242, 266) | 126.9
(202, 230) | 86.13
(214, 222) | 131.6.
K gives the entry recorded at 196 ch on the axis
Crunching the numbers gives 166.6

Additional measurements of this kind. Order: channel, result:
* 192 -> 170.1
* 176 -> 160.2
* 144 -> 167.8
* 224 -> 104.7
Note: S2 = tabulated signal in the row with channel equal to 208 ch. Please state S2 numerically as 106.7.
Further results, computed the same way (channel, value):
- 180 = 169.8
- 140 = 167.1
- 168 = 163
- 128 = 151.5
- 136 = 167.9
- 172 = 165.5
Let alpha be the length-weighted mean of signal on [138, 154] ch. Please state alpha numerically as 166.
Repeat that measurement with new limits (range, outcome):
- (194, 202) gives 168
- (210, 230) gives 119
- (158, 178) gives 165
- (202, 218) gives 137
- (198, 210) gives 148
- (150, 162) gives 167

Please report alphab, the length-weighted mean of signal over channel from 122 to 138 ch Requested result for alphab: 149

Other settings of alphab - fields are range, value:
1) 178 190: 170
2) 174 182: 165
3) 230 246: 101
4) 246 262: 158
